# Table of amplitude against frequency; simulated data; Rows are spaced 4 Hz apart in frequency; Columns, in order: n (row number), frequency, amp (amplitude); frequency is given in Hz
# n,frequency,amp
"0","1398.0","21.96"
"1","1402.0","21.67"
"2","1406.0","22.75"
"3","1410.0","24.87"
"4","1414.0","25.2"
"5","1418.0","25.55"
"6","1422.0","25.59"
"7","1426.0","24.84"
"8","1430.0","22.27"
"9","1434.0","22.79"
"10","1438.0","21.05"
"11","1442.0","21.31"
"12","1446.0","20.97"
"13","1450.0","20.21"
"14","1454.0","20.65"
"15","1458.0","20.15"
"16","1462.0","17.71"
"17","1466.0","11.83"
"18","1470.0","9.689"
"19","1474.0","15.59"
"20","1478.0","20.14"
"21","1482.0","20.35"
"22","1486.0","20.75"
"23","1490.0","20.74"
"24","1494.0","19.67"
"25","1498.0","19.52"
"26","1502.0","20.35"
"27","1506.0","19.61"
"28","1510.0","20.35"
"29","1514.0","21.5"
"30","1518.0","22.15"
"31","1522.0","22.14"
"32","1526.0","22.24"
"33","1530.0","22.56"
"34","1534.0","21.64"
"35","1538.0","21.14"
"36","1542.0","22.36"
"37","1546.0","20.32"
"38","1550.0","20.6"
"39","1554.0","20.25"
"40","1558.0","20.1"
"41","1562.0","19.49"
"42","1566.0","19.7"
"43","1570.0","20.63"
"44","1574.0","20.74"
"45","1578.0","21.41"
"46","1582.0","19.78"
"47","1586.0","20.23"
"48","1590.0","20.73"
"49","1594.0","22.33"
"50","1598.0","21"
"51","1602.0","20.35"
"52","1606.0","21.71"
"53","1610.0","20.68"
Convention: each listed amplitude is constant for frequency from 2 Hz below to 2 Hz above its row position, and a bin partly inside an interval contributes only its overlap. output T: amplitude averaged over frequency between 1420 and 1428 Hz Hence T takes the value 25.2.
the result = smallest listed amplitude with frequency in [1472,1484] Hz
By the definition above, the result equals 15.59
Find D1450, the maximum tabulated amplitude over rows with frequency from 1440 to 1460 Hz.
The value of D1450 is 21.31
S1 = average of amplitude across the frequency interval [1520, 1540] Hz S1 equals 21.9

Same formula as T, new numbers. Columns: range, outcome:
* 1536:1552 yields 21.1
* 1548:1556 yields 20.4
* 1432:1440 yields 21.9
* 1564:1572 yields 20.2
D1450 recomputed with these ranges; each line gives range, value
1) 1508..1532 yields 22.56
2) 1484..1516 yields 21.5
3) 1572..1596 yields 22.33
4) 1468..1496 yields 20.75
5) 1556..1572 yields 20.63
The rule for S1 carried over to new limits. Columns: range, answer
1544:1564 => 20.2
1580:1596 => 20.8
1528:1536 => 22.1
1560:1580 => 20.4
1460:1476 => 13.7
